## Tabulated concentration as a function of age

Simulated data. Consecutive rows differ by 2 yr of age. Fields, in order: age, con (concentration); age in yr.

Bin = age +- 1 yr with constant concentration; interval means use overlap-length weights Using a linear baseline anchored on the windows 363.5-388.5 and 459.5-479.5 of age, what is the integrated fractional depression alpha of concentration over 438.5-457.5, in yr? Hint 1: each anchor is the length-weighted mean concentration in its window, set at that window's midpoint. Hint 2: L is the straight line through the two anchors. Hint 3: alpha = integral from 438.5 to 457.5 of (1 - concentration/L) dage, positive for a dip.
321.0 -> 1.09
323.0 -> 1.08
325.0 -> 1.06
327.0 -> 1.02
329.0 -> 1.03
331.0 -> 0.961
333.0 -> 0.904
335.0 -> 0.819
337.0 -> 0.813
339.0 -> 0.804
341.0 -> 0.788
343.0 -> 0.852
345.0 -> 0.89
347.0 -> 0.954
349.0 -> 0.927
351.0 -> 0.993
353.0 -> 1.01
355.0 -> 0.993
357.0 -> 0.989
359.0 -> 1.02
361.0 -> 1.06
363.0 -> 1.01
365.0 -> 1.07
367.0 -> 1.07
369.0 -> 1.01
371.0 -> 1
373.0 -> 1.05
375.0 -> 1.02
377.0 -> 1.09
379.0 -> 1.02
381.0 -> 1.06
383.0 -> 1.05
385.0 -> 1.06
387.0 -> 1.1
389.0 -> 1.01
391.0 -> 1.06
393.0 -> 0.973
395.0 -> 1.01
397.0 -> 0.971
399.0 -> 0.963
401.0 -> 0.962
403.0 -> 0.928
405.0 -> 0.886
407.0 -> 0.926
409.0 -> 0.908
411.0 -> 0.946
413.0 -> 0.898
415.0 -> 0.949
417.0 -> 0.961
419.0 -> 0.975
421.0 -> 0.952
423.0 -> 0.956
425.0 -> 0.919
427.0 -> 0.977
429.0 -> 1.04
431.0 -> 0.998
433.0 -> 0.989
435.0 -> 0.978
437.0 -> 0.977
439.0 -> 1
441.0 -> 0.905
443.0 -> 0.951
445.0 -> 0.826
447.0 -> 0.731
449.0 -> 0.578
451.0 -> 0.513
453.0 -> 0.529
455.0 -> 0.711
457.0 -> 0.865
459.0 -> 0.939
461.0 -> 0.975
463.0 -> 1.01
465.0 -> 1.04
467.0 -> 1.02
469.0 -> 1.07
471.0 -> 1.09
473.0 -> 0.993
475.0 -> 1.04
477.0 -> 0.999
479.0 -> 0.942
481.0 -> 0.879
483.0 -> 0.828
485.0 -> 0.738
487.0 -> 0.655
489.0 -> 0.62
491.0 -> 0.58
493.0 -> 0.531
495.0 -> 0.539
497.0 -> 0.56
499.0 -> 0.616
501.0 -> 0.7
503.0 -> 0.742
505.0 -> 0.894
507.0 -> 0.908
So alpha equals 5.1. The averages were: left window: 1.05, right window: 1.02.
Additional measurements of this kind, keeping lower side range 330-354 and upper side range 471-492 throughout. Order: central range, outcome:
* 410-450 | -3.05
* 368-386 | -3.28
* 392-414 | -1.85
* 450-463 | 1.13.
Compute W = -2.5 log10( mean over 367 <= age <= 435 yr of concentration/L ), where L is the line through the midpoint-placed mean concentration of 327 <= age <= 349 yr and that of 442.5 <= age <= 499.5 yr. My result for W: -0.16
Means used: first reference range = 0.89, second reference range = 0.806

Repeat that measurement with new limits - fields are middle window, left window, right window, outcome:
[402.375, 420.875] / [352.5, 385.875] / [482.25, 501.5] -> -0.044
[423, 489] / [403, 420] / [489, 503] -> -0.188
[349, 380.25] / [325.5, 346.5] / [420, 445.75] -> -0.124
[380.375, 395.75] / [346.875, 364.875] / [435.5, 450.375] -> -0.105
